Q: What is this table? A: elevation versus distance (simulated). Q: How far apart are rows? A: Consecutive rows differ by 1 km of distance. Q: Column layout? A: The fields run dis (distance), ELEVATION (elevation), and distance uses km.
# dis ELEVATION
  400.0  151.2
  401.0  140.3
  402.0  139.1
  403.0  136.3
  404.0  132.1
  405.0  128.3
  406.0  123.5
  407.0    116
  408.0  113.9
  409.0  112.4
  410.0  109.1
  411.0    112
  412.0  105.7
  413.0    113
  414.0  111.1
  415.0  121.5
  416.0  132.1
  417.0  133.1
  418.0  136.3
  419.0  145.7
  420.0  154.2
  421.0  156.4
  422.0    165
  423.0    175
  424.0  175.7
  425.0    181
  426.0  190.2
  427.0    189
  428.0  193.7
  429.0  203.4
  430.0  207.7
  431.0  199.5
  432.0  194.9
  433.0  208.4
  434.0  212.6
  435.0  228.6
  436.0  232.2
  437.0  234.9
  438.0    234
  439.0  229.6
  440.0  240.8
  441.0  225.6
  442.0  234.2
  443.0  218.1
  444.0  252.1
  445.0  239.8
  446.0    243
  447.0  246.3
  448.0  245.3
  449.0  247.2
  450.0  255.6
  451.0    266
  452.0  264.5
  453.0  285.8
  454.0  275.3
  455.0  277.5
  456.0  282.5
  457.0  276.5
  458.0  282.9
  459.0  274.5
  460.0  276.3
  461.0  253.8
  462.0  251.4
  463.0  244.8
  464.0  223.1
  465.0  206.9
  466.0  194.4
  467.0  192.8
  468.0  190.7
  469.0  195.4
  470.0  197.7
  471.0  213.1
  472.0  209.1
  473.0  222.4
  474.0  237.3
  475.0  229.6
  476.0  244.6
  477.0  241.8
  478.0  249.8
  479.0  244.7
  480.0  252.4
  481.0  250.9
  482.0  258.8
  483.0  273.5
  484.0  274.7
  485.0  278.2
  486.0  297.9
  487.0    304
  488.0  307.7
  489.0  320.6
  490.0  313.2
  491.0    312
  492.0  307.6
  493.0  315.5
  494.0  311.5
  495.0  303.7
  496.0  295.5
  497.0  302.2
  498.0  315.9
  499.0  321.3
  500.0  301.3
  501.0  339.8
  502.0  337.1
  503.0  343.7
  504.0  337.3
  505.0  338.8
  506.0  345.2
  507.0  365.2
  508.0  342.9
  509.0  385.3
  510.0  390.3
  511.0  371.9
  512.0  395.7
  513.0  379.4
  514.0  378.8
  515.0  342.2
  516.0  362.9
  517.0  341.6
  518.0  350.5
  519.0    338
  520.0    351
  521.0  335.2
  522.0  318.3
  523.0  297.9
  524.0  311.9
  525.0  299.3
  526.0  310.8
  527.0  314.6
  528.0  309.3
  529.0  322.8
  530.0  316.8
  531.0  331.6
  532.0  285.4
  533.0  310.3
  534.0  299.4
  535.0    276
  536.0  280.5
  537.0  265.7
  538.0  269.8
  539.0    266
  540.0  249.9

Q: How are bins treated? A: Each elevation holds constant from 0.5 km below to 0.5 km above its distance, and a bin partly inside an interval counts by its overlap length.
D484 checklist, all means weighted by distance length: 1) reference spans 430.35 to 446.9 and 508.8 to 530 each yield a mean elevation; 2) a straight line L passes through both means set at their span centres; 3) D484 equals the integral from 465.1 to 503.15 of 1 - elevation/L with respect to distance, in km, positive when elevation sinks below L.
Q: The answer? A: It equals 3.09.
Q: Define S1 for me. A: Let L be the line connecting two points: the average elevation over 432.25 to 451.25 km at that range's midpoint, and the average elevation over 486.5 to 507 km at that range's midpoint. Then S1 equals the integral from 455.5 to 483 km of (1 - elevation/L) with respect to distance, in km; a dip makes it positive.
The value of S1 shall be 3.9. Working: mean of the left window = 236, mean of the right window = 320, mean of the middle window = 238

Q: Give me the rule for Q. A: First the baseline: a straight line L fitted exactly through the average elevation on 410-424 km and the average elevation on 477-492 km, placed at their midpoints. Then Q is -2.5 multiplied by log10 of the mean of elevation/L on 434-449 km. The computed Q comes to -0.24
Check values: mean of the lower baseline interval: 136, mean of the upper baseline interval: 281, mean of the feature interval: 236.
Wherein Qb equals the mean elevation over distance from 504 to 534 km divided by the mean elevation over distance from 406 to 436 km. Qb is 2.13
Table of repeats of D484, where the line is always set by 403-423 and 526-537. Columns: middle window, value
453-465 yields -4.1 km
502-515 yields -4.5 km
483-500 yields -4.2 km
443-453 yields -3.9 km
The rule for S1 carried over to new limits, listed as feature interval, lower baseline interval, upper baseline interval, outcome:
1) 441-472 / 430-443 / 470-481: -2.0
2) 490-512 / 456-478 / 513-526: -2.4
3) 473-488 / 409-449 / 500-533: 0.9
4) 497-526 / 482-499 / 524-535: -3.6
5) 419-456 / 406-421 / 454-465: -4.9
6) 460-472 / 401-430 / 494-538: 1.0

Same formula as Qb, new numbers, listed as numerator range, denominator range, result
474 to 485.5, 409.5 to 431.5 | 1.64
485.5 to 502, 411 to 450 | 1.61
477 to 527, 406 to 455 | 1.66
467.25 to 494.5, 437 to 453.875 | 1.06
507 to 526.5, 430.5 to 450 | 1.51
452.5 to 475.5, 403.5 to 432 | 1.61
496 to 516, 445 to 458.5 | 1.32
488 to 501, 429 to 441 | 1.42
